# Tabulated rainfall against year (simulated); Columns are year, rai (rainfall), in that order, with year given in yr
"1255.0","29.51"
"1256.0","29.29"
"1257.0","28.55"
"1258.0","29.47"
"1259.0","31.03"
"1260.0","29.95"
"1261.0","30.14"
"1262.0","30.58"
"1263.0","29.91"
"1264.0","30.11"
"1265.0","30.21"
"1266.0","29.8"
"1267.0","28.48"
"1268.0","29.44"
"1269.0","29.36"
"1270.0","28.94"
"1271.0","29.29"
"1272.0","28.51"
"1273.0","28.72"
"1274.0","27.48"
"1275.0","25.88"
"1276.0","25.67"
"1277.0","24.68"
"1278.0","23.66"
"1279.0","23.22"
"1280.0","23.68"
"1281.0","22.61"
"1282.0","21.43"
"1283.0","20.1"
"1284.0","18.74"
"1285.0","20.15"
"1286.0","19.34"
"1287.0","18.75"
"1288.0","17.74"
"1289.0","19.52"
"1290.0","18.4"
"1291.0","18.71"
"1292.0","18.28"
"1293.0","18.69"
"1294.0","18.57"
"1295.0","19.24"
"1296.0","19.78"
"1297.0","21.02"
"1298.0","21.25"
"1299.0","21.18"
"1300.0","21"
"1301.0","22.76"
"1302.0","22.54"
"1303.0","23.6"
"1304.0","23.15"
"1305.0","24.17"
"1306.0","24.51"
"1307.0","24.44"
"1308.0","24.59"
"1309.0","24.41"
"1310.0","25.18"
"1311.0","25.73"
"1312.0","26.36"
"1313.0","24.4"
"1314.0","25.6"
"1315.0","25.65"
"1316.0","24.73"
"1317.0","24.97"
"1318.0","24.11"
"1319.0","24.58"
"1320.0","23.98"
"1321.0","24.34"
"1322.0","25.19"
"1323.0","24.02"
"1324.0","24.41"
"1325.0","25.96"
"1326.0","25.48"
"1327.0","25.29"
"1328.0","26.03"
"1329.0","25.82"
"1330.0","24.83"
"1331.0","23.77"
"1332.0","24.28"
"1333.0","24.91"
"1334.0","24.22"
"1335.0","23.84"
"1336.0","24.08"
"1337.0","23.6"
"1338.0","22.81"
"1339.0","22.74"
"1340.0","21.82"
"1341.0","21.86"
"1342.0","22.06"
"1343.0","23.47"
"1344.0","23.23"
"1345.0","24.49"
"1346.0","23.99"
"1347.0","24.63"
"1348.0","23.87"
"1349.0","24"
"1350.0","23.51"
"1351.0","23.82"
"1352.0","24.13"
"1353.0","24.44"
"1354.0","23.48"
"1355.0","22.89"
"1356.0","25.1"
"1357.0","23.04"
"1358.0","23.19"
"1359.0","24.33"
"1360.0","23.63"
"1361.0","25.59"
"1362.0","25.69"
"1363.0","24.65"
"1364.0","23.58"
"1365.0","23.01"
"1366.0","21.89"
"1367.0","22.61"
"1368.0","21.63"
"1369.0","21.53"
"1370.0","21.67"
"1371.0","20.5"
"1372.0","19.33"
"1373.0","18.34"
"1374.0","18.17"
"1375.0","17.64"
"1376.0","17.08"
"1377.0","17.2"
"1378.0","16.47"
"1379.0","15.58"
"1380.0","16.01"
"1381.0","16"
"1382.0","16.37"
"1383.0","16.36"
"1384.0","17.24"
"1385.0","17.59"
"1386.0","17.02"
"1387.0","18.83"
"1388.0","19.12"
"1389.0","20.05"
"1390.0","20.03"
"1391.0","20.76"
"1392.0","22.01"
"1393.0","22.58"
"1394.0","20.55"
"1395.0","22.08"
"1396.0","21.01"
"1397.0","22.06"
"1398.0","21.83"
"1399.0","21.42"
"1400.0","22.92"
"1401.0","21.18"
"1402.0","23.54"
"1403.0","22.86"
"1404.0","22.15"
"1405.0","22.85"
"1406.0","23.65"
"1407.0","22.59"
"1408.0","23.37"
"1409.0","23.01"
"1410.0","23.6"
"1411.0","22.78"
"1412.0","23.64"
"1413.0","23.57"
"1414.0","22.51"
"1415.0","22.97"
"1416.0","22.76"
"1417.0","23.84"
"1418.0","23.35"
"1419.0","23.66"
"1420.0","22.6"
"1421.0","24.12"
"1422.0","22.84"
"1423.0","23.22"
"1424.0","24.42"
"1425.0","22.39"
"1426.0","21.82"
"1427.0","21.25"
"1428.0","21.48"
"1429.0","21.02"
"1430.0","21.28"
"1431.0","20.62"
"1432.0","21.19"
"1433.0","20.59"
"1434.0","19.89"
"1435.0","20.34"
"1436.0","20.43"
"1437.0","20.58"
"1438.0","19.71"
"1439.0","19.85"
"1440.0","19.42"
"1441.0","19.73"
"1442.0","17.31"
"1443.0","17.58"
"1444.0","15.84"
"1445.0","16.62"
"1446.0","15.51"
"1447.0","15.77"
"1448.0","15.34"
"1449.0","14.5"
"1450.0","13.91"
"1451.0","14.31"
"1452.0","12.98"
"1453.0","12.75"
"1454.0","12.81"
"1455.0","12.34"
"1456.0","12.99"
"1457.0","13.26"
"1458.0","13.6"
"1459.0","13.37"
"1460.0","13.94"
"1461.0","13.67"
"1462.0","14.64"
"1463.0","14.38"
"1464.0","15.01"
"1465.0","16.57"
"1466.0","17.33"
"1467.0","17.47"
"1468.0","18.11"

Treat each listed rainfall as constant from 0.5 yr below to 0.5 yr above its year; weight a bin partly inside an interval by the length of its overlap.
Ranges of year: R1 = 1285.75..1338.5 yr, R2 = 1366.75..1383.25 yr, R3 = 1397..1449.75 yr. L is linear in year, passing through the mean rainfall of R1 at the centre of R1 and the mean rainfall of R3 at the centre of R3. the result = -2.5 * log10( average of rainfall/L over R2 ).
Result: 0.198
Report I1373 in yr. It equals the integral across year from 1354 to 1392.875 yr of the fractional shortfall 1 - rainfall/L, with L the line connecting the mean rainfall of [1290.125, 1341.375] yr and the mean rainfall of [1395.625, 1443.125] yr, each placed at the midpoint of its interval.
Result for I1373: 3.8 yr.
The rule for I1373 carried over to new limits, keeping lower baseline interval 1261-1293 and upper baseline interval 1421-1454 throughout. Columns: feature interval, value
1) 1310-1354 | -3.3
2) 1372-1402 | 2.1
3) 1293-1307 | 1.2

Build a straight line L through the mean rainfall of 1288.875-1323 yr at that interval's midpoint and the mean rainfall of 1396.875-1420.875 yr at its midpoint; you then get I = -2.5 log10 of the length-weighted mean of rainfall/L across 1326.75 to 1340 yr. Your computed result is -0.06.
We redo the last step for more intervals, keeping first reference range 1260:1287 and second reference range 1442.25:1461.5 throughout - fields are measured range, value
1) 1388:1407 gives -0.216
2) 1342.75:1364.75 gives -0.158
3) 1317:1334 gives -0.098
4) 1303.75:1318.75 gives -0.055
